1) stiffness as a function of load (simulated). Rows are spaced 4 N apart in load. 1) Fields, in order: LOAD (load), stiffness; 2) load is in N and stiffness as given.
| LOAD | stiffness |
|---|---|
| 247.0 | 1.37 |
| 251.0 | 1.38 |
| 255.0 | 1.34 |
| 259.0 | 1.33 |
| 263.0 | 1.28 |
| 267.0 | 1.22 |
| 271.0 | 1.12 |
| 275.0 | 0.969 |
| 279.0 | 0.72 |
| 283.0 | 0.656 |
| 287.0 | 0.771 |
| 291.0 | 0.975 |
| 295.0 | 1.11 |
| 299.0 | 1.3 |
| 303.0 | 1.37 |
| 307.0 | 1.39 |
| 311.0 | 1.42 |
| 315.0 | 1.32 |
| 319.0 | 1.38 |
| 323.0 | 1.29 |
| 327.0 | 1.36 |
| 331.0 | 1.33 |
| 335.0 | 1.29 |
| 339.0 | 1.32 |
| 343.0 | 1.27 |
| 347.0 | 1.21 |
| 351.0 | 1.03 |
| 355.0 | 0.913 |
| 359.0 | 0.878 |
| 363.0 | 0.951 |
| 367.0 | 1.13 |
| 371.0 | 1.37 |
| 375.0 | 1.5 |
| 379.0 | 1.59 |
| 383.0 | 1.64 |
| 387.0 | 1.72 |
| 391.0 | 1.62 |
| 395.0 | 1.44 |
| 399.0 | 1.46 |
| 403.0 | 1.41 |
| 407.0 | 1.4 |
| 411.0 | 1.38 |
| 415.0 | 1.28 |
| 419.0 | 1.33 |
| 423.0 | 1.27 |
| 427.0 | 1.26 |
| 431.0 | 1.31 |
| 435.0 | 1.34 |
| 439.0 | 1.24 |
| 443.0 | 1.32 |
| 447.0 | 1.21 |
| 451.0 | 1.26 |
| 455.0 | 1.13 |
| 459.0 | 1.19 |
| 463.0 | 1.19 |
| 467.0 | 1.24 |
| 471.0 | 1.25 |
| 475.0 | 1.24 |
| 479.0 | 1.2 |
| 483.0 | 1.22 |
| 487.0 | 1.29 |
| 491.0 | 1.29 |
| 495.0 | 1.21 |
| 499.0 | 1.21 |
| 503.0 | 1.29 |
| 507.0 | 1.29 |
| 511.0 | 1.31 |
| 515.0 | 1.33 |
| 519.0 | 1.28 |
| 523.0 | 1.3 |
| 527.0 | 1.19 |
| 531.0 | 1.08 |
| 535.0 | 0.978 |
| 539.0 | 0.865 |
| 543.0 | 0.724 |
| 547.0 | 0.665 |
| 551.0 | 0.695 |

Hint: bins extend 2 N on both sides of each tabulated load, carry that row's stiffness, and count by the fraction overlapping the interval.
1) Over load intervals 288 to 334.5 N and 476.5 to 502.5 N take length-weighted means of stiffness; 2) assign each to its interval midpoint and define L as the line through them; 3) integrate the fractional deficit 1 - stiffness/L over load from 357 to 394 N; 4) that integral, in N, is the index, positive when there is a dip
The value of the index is -3.3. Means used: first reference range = 1.28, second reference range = 1.24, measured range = 1.38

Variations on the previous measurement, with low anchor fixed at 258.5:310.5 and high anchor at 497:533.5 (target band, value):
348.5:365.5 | 2.8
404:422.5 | -2.6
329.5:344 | -2.2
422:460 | -1.7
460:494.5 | -0.4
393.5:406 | -2.8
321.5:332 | -1.9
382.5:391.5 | -3.9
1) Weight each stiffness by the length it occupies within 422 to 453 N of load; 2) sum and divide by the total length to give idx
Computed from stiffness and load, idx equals 1.28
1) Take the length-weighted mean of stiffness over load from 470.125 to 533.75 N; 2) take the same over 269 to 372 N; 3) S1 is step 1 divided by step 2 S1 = 1.09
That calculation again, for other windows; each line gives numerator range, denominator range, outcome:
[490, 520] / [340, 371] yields 1.18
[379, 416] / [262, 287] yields 1.55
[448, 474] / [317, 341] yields 0.91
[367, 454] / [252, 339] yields 1.16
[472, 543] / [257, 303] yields 1.13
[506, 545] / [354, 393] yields 0.84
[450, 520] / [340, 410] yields 0.94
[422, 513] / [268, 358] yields 1.08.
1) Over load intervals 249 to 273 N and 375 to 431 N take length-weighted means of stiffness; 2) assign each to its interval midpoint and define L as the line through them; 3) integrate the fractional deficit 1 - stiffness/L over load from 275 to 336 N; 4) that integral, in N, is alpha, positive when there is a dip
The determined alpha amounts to 7.5 N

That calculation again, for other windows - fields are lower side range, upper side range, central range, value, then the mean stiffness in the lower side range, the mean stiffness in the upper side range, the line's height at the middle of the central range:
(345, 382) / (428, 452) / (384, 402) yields -4.9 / 1.19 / 1.28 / 1.22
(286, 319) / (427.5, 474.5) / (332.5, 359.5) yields 1.9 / 1.23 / 1.24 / 1.23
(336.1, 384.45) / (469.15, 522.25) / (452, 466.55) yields 0.8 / 1.23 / 1.26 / 1.25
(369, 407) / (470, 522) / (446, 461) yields 1.9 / 1.52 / 1.26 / 1.36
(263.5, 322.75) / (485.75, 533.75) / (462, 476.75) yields 0.0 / 1.13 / 1.25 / 1.23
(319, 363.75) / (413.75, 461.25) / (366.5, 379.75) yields -2.2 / 1.18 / 1.26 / 1.21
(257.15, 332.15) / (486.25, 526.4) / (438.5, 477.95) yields 0.8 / 1.17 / 1.28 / 1.25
